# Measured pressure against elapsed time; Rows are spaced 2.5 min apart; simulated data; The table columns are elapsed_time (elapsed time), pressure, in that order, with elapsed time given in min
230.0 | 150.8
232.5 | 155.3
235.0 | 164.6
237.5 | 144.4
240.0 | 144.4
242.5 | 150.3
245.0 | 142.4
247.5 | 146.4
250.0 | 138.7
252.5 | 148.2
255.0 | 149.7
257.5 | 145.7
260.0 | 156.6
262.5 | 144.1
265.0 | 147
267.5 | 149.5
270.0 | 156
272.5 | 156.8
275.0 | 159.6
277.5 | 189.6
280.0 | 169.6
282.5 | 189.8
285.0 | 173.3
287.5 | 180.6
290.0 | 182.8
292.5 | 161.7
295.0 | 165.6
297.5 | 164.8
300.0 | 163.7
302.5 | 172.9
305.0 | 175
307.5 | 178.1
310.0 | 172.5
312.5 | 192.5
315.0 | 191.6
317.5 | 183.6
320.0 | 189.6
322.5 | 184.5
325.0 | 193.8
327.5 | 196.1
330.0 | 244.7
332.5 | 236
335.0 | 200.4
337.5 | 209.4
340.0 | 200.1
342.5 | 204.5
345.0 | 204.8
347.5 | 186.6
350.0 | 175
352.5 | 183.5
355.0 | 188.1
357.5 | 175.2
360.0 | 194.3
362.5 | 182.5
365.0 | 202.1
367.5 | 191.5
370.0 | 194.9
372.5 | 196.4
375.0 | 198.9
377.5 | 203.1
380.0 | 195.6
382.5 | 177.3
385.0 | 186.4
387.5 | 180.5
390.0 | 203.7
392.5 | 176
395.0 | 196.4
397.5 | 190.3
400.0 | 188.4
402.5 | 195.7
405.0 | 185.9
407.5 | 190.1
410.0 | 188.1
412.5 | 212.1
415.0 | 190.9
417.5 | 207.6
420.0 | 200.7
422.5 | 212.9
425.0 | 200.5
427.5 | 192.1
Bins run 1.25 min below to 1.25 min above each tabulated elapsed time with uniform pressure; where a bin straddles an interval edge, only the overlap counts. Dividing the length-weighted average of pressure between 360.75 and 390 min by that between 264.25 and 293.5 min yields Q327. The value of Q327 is 1.1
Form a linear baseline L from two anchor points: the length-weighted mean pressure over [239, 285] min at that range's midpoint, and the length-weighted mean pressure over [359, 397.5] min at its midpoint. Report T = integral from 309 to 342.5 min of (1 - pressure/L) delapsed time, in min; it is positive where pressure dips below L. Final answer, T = -4.7 min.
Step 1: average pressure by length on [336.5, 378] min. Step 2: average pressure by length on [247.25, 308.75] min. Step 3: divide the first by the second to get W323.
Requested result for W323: 1.2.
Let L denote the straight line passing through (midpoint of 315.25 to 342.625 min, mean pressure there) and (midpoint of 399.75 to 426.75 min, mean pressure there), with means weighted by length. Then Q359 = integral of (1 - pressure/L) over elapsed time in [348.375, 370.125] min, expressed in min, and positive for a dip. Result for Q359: 1.5 min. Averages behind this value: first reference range 203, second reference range 198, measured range 187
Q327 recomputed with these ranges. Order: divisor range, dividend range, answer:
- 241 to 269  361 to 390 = 1.31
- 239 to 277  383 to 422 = 1.29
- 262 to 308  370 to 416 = 1.15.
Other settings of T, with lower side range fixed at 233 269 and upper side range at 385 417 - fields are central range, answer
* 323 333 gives -2.5 min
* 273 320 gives -4.3 min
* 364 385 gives -1.2 min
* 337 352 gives -1.7 min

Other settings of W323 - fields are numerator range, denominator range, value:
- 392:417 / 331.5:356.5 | 0.97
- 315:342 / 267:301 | 1.20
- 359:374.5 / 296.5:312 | 1.13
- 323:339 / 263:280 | 1.33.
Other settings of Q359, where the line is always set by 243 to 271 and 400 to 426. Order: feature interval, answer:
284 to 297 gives -1.14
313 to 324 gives -1.34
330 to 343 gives -3.04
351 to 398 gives -1.22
